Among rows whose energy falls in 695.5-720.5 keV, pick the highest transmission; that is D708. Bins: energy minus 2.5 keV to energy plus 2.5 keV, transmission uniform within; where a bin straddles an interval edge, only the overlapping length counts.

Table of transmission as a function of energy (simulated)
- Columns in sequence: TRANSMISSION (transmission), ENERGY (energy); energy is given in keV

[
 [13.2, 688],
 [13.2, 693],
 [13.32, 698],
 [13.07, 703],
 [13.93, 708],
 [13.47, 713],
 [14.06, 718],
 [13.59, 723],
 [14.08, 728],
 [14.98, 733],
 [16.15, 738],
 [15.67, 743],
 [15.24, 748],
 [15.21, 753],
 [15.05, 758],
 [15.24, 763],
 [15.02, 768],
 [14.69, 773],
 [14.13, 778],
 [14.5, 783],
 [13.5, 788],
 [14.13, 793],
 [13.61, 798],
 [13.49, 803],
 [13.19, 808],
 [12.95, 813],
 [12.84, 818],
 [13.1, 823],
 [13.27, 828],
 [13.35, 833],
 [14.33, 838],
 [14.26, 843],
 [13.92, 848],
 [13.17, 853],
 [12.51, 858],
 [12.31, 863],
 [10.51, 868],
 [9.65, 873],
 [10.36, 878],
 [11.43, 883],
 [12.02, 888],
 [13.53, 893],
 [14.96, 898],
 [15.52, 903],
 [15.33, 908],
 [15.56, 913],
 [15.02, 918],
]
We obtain 14.06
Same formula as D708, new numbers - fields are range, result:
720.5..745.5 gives 16.15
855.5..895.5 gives 13.53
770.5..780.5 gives 14.69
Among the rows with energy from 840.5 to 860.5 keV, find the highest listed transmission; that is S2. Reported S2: 14.26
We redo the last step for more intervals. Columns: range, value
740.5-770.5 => 15.67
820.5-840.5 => 14.33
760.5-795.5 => 15.24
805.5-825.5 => 13.19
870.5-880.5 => 10.36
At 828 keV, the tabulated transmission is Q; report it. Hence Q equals 13.27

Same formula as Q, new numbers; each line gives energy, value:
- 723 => 13.59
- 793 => 14.13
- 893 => 13.53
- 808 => 13.19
